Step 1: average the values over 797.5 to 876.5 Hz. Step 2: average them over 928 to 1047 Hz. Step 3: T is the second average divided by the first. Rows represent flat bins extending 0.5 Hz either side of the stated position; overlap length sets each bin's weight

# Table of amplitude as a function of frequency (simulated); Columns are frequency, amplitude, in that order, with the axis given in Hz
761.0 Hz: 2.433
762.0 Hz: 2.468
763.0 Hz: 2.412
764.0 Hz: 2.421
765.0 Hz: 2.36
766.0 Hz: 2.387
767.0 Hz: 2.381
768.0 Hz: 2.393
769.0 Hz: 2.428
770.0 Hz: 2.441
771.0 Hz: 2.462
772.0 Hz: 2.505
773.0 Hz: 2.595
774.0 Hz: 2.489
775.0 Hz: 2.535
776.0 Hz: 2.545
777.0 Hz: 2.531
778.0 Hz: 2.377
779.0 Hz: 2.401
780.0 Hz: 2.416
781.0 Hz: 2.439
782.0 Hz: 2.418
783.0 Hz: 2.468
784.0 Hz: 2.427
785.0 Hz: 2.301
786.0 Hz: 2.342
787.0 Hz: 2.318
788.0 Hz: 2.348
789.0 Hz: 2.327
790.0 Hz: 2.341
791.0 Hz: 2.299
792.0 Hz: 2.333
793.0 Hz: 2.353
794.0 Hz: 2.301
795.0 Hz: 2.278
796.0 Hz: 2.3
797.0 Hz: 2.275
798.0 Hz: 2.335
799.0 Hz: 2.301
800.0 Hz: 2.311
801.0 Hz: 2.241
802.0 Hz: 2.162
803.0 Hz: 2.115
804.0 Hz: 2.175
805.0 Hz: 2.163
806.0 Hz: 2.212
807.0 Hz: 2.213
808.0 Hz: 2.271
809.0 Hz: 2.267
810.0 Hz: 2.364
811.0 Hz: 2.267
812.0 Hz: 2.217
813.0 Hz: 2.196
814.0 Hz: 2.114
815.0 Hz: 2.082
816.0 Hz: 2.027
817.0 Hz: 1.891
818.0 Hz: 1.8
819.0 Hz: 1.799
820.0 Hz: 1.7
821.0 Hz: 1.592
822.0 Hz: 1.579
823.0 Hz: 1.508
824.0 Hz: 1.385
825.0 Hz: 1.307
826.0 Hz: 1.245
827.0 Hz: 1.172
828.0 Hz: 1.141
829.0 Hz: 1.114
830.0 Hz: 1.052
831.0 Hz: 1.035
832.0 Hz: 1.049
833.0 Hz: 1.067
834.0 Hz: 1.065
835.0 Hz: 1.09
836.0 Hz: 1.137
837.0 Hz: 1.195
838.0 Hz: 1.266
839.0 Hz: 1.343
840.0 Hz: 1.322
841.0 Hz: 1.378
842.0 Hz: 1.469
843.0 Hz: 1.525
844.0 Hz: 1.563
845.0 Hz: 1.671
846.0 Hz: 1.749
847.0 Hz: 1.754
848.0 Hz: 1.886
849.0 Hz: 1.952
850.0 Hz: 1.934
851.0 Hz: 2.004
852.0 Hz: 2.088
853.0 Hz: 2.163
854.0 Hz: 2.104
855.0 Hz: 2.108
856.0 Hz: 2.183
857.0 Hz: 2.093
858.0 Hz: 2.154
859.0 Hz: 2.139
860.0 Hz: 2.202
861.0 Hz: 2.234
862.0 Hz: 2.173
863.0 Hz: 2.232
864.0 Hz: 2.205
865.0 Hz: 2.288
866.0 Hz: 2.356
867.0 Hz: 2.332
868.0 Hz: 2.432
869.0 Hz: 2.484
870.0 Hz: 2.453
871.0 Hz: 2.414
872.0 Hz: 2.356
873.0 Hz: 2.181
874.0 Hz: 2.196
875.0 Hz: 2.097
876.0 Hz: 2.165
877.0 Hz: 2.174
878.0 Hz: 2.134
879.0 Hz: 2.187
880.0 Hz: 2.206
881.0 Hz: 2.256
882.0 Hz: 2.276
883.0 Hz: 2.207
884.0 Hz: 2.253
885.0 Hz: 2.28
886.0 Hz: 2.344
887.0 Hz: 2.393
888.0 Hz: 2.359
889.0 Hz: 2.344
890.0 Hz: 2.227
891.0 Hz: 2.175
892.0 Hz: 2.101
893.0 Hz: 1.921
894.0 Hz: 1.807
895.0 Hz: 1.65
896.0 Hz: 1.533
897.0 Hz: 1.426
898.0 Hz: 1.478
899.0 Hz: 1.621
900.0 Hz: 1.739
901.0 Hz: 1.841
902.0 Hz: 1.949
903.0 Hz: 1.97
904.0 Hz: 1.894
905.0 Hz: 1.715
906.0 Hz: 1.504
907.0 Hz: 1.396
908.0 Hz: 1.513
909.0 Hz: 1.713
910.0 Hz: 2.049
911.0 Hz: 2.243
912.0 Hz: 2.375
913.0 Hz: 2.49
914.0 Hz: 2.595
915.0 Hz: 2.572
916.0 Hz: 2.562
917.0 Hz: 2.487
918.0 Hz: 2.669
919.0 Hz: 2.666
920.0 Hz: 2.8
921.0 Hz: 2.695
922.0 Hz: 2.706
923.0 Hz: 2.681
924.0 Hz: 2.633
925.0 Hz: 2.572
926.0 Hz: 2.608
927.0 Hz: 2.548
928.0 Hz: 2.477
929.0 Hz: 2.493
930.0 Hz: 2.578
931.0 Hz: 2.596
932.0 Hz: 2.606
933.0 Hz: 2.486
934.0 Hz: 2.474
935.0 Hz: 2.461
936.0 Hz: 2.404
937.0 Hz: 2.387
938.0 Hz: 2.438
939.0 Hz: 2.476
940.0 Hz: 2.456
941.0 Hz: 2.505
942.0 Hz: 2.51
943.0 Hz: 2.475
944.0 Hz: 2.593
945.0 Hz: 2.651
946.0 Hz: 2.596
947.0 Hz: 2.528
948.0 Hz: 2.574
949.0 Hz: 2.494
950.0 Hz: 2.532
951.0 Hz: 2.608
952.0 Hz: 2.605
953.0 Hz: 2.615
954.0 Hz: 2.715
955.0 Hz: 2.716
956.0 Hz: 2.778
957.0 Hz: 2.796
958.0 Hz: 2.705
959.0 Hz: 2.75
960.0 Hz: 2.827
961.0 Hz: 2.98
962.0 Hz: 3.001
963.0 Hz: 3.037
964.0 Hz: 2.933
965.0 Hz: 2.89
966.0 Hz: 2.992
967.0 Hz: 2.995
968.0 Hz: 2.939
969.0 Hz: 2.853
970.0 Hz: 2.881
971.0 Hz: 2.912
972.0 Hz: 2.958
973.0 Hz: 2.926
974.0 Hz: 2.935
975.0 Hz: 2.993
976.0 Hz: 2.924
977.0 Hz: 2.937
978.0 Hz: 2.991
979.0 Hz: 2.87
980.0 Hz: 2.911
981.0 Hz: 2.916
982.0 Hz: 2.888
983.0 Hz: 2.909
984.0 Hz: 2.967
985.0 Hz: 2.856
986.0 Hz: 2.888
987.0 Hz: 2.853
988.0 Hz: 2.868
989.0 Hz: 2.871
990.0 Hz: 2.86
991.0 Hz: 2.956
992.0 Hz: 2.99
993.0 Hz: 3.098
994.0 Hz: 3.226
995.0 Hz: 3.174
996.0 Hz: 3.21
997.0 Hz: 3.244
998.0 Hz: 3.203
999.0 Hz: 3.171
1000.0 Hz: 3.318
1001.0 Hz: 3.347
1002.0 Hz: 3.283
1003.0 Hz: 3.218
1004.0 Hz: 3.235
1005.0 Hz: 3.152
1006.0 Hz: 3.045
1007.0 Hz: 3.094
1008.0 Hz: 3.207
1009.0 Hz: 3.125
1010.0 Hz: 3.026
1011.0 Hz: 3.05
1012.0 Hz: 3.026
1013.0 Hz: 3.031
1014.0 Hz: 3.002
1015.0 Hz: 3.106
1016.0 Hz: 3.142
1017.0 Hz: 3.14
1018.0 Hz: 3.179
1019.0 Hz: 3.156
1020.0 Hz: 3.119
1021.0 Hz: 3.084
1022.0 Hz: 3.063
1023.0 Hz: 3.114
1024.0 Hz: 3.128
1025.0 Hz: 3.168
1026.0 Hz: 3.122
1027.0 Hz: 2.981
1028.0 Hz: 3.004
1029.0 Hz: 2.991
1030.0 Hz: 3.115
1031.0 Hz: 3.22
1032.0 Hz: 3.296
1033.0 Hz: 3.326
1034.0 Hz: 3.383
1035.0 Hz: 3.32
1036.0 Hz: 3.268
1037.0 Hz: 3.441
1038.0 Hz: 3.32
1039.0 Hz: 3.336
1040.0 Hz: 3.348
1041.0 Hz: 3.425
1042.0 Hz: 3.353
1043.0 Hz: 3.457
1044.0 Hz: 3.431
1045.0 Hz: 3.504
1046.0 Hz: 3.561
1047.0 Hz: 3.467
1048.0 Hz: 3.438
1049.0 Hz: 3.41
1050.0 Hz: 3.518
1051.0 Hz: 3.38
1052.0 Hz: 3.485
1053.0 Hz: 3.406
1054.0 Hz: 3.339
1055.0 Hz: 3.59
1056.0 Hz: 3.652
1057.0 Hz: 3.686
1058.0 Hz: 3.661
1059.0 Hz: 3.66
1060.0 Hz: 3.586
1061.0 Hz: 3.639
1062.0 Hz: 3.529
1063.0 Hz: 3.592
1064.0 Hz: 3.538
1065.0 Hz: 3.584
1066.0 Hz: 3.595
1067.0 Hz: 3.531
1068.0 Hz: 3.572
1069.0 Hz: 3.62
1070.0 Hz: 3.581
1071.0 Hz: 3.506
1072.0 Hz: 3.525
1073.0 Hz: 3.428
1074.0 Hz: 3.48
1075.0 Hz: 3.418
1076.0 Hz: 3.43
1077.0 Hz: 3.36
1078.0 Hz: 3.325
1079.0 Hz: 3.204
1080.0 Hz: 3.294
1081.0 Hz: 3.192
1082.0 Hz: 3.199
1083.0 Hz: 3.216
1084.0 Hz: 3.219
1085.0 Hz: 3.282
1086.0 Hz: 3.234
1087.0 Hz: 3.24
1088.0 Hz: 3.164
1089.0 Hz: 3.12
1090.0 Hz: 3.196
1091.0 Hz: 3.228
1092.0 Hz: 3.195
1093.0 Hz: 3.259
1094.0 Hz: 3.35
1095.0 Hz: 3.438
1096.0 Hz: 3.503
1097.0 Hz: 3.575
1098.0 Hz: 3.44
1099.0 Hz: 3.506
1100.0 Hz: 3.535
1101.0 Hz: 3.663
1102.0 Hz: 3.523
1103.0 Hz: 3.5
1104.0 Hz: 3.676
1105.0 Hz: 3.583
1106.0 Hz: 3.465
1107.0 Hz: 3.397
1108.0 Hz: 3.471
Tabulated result 1.57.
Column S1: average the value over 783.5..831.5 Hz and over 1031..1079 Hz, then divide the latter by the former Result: 1.74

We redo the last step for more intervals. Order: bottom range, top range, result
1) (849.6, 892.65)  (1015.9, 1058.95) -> 1.49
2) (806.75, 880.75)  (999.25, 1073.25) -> 1.79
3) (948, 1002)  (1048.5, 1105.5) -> 1.18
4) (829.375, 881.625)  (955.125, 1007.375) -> 1.58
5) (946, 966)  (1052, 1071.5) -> 1.30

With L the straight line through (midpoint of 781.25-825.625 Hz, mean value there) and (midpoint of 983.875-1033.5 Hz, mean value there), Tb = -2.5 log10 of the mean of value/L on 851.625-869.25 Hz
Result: 0.09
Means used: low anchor 2.14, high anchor 3.1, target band 2.22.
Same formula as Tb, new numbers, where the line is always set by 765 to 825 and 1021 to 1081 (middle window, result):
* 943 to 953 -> 0.141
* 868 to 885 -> 0.154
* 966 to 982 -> 0.042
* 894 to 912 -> 0.487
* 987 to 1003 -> 0.009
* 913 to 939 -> 0.106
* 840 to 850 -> 0.429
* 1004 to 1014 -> 0.041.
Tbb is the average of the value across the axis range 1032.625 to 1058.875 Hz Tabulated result 3.45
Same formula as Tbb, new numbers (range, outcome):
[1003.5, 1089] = 3.32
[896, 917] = 1.94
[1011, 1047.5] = 3.22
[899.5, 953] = 2.38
